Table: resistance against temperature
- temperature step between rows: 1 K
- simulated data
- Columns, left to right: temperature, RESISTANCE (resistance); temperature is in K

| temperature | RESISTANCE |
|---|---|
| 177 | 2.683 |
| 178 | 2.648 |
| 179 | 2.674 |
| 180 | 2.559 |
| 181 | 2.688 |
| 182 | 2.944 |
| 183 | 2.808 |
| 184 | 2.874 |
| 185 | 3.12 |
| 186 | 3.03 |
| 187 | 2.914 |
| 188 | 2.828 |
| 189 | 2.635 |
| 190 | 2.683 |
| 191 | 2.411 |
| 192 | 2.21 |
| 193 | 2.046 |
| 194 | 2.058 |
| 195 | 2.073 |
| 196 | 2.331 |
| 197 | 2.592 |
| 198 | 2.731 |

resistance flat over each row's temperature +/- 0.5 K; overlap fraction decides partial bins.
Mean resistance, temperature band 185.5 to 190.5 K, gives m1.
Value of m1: 2.82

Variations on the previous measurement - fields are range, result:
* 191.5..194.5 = 2.1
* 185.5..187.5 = 2.97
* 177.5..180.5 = 2.63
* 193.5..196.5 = 2.15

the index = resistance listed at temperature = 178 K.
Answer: 2.648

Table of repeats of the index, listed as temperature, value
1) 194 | 2.058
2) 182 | 2.944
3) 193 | 2.046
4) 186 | 3.03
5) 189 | 2.635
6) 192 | 2.21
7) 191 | 2.411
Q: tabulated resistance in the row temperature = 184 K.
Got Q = 2.874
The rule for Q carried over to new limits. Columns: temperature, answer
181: 2.688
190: 2.683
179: 2.674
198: 2.731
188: 2.828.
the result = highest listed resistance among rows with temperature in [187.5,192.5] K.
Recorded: 2.828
